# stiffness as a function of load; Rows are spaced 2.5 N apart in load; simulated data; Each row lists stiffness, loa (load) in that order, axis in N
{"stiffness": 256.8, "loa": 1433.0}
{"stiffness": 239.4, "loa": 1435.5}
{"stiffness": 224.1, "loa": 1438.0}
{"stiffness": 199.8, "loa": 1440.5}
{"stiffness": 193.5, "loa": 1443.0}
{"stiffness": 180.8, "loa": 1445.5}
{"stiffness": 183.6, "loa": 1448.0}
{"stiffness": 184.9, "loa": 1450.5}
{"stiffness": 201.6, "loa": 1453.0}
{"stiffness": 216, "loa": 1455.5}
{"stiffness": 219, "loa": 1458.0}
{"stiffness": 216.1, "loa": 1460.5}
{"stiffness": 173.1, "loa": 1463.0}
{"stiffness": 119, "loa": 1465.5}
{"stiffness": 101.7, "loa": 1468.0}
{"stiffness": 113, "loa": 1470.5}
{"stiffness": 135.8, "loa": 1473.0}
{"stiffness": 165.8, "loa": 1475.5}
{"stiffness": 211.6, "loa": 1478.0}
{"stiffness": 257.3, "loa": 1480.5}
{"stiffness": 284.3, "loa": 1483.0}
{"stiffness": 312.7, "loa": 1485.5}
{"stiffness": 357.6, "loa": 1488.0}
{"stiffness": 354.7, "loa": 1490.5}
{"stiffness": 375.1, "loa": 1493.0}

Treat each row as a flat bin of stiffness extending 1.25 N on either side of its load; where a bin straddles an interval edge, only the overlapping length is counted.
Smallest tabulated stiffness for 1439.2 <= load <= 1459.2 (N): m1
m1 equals 180.8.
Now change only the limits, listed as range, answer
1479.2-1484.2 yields 257.3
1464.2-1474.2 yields 101.7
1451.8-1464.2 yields 173.1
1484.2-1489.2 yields 312.7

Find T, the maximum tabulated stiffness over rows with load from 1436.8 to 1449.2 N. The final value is 224.1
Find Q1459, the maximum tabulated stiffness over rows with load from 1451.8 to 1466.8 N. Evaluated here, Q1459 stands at 219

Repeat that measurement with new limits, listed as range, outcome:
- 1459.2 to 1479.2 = 216.1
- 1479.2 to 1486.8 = 312.7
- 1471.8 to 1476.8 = 165.8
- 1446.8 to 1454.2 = 201.6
